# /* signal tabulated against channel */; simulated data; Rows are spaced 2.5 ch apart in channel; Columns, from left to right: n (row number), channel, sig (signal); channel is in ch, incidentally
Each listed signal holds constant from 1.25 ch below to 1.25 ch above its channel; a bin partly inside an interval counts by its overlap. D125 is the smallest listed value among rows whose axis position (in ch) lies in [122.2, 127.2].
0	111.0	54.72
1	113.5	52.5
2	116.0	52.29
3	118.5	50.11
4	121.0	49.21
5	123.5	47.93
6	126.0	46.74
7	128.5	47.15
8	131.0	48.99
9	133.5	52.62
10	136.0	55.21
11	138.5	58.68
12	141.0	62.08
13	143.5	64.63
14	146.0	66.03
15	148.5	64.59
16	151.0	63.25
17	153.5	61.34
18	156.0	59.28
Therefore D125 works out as 46.74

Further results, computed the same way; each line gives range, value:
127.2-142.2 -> 47.15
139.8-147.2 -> 62.08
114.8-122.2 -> 49.21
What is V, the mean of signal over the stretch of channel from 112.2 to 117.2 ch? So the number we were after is 52.4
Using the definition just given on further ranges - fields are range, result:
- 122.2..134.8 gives 48.7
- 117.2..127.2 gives 48.5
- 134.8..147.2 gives 61.3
